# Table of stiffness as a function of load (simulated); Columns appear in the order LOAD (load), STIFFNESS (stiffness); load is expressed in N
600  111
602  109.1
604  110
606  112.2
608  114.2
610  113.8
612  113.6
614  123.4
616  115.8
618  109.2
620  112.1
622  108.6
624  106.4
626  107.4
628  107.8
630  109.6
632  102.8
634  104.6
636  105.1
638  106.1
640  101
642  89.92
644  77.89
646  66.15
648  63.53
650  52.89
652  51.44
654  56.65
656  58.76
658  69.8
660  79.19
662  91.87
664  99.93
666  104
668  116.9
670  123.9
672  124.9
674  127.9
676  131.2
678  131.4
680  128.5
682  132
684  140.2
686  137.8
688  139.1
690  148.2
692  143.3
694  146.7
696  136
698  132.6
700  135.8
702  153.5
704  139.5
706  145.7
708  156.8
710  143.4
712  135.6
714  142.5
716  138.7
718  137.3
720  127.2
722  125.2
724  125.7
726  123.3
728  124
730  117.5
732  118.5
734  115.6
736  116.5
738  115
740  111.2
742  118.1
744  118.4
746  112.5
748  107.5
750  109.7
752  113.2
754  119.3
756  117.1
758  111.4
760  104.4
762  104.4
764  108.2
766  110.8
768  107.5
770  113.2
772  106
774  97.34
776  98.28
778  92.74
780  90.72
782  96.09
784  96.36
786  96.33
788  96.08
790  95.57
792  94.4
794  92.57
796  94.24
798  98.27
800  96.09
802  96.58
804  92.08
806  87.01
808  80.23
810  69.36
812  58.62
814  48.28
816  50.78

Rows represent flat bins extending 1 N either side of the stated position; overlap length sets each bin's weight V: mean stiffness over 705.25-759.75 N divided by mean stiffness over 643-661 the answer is 1.93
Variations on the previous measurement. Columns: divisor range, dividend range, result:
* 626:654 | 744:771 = 1.27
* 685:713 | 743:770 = 0.78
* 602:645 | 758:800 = 0.93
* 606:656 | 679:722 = 1.45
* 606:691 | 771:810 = 0.89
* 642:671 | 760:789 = 1.27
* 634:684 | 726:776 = 1.16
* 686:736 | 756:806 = 0.74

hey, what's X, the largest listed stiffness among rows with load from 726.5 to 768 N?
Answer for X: 124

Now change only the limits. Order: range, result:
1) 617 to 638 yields 112.1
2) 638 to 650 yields 106.1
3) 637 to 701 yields 148.2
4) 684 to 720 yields 156.8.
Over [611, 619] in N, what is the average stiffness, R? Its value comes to 116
